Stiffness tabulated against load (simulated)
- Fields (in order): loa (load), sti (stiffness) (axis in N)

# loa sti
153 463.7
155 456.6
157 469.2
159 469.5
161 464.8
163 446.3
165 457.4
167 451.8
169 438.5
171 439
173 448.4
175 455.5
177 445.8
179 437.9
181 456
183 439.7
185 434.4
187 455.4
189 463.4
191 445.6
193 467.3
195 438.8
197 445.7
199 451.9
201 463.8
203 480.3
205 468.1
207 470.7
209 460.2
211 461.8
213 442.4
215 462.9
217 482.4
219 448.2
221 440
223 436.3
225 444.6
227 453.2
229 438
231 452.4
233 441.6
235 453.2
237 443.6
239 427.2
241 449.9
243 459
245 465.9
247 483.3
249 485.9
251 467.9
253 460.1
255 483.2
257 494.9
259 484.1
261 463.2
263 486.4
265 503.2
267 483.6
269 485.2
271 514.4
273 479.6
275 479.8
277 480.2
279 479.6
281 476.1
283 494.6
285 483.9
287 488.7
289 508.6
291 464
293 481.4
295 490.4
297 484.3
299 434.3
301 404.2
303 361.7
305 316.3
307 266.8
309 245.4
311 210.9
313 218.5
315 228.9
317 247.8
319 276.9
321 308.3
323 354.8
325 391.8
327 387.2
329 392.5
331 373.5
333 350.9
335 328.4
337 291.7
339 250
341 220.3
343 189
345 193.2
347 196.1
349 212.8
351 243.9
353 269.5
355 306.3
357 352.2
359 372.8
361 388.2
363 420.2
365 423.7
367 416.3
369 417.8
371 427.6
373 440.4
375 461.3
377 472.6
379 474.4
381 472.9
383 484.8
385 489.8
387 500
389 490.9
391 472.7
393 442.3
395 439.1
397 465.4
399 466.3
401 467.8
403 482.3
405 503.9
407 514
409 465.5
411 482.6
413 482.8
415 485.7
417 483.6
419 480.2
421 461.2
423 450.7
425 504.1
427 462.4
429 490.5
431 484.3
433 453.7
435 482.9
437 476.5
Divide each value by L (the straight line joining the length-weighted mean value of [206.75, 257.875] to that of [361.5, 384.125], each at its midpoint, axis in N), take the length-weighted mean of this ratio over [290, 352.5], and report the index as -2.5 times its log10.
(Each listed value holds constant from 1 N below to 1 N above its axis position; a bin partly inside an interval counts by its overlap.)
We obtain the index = 0.38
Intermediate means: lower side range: 458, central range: 316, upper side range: 445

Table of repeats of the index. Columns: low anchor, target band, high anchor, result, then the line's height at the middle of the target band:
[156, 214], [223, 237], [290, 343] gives -0.083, 413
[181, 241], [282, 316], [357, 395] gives 0.160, 449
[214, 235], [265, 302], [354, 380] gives -0.105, 435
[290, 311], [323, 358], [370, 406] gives 0.398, 424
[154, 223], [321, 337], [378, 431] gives 0.289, 470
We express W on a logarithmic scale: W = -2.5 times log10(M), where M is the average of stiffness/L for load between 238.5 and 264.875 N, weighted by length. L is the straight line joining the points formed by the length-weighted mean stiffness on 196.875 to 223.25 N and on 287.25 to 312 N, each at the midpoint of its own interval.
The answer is -0.11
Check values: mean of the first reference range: 459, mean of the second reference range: 392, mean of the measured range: 472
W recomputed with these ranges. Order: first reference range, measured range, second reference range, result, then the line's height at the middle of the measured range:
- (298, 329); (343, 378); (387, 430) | 0.142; 394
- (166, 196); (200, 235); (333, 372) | -0.091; 419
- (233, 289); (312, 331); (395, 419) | 0.452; 478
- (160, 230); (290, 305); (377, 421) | 0.068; 465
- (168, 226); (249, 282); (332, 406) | -0.135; 426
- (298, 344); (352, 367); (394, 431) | 0.041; 378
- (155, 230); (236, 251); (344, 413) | -0.040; 443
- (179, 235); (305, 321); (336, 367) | 0.315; 336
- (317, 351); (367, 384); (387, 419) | -0.128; 403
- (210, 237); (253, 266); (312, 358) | -0.214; 397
